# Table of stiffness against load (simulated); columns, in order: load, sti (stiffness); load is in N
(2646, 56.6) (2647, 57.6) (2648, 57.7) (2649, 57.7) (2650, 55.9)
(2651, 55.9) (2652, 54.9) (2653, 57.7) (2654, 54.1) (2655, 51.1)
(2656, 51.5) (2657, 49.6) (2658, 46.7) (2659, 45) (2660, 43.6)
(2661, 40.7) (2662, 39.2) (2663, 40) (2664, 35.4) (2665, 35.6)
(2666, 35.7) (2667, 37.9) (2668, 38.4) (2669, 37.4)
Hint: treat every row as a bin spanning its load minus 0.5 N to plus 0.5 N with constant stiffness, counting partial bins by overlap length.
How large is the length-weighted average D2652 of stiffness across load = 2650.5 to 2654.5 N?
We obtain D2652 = 55.6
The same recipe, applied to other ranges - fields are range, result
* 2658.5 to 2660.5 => 44.3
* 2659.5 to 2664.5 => 39.8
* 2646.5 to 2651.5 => 57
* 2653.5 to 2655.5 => 52.6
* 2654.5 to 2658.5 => 49.7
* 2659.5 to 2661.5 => 42.2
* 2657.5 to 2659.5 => 45.9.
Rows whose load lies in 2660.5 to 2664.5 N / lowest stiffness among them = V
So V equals 35.4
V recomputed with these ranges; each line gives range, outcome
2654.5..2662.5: 39.2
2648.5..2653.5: 54.9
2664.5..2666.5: 35.6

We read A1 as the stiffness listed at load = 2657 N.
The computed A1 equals 49.6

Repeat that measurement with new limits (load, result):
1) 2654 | 54.1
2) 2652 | 54.9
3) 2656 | 51.5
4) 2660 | 43.6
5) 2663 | 40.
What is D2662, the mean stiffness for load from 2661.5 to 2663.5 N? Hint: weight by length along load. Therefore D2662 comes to 39.6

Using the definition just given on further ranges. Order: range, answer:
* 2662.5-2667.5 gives 36.9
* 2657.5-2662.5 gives 43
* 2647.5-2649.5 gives 57.7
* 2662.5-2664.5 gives 37.7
